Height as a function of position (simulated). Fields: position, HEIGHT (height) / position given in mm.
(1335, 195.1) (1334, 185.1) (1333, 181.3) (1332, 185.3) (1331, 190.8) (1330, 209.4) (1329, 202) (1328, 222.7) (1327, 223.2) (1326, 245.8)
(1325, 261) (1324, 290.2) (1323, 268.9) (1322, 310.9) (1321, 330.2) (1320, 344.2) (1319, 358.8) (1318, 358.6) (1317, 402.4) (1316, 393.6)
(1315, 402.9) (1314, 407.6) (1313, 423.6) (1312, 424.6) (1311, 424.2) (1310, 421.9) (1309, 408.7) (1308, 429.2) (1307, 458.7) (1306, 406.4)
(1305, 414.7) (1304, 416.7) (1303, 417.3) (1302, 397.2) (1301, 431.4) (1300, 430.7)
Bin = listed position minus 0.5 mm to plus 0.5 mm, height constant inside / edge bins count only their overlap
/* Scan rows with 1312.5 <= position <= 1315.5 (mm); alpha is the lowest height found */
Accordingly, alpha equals 402.9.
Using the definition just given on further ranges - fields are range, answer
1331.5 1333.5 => 181.3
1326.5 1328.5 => 222.7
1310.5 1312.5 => 424.2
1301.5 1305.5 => 397.2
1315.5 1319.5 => 358.6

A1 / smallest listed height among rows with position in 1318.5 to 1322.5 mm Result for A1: 310.9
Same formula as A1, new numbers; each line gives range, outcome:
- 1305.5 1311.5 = 406.4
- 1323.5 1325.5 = 261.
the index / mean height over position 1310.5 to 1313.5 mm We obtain 424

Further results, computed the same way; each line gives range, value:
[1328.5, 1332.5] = 197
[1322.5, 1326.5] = 266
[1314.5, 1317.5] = 400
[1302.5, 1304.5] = 417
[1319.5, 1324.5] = 309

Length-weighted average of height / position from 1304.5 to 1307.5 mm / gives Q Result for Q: 427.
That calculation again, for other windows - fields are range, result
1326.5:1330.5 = 214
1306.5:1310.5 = 430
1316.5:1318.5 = 380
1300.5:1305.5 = 415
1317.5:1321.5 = 348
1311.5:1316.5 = 410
